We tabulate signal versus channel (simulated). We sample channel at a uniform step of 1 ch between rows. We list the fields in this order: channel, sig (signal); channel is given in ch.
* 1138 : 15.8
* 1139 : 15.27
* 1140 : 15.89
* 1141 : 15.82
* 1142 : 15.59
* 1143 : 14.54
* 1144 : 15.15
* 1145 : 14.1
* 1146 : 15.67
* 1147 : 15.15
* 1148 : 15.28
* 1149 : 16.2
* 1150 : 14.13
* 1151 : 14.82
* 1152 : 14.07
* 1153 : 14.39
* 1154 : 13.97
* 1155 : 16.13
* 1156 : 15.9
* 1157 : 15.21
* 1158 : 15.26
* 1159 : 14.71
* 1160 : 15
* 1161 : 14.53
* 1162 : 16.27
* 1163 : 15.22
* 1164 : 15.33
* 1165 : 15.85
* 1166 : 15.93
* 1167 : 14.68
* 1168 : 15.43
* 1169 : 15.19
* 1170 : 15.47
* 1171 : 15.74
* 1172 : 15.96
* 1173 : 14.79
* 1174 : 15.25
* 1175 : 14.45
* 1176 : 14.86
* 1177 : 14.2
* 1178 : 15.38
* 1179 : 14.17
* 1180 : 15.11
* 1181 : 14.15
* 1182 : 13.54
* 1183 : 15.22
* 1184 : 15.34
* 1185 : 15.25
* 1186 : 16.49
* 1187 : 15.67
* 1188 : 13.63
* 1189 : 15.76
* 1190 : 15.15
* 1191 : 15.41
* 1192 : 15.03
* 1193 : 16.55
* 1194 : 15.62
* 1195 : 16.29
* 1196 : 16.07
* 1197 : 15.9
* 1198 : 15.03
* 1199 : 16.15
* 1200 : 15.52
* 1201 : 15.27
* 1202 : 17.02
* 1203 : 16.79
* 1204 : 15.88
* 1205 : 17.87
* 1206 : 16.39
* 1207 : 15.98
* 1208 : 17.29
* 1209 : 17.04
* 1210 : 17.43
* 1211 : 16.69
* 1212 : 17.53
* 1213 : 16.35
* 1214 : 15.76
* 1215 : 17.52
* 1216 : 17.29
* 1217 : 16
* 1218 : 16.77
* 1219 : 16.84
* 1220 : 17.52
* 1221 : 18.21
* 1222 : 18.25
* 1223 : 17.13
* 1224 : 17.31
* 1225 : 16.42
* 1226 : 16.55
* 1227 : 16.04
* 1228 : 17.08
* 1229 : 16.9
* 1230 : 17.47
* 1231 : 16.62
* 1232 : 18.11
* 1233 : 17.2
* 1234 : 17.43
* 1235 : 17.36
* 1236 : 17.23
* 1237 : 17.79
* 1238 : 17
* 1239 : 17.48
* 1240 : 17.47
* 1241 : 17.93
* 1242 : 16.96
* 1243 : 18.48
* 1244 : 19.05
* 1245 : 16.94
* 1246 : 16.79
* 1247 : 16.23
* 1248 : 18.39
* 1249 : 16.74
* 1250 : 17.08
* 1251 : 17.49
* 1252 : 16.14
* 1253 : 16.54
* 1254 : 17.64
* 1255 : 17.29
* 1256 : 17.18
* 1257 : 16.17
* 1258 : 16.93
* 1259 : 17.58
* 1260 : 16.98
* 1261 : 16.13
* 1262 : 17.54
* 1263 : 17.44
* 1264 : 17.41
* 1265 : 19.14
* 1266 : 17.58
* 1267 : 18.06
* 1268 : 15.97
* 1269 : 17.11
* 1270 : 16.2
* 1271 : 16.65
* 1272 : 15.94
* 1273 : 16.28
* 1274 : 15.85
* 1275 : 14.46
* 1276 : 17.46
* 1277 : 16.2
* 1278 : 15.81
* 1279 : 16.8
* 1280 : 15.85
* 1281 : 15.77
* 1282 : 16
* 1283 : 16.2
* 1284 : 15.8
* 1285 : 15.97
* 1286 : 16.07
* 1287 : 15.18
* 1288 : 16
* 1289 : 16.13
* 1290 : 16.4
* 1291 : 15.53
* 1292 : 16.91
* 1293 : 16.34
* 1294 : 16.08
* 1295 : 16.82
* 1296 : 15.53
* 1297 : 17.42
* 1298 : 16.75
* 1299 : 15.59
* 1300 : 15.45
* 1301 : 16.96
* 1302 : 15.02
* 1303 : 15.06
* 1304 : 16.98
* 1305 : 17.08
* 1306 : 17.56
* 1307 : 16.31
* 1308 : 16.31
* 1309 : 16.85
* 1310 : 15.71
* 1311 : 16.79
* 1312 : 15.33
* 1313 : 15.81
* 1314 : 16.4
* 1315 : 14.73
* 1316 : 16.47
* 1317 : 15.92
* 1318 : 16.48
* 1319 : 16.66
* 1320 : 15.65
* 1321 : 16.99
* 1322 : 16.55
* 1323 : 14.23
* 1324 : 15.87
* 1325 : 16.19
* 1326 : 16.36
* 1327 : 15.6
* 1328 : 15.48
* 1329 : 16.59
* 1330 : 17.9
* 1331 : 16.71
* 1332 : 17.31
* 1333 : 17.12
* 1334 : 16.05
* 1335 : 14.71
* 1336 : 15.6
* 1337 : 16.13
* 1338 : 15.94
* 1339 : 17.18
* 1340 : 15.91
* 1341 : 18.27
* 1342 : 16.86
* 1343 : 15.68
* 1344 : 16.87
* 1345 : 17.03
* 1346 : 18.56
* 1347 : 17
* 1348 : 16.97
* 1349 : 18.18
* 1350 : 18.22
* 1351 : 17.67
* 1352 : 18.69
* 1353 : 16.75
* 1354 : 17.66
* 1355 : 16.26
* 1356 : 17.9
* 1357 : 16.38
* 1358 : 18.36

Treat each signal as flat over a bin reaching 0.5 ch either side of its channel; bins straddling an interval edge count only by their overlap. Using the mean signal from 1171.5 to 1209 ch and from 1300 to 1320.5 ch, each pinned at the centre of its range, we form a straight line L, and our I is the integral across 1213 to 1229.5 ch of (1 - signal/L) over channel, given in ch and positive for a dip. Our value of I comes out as -1.3 ch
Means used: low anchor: 15.5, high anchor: 16.2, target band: 17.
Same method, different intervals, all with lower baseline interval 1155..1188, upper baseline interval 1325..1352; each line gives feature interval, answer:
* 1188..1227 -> -2.4 ch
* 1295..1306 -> 0.1 ch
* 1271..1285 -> 0.1 ch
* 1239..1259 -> -1.7 ch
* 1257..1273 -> -1.0 ch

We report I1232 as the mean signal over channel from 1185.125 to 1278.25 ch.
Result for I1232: 16.8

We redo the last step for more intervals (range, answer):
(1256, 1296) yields 16.5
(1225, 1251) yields 17.3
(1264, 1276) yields 16.7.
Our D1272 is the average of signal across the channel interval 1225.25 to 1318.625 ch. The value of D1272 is 16.7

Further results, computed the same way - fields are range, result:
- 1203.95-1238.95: 17.1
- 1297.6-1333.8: 16.2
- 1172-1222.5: 16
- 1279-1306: 16.2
